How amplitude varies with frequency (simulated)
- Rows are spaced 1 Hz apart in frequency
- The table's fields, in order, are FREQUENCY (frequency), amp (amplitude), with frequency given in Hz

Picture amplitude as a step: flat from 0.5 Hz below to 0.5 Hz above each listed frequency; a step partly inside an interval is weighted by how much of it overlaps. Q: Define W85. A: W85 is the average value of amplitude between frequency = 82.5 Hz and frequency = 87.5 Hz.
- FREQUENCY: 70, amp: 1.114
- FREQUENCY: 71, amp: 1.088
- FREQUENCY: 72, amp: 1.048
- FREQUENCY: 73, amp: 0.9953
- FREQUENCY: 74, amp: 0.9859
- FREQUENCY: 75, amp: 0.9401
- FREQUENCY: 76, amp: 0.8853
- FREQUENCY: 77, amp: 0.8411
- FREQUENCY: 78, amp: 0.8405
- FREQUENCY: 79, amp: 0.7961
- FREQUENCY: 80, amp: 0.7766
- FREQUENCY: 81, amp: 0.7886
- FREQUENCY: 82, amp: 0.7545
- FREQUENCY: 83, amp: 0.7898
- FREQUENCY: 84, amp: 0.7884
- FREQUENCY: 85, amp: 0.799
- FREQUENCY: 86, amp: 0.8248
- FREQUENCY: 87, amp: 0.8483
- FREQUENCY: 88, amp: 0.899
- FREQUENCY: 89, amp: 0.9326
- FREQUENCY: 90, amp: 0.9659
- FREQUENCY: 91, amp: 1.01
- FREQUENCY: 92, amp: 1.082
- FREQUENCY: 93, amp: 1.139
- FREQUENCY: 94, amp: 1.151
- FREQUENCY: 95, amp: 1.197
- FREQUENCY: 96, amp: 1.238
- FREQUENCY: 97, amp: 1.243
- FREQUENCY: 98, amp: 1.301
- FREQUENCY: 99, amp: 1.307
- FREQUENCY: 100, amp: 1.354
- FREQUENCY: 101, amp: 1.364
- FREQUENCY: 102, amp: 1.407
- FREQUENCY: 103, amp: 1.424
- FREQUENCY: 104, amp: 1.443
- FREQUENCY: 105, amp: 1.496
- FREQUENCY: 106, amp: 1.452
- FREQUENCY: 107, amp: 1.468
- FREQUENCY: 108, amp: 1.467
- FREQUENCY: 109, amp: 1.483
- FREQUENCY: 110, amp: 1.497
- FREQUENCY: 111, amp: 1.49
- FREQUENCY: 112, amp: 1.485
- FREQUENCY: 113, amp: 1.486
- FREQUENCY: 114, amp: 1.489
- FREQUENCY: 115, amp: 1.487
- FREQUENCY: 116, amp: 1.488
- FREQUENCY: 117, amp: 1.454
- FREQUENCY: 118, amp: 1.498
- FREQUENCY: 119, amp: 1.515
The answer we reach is 0.81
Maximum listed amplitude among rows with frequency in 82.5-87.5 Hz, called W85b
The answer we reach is 0.8483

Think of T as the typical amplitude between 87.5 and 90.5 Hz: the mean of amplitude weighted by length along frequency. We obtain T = 0.932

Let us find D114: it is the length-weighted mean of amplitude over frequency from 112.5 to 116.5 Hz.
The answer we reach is 1.49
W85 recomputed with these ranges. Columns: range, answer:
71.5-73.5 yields 1.02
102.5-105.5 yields 1.45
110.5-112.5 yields 1.49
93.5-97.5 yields 1.21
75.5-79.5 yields 0.841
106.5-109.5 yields 1.47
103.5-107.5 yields 1.46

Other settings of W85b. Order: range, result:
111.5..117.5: 1.489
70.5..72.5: 1.088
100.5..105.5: 1.496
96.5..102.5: 1.407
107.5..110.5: 1.497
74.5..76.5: 0.9401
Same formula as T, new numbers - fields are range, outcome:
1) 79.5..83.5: 0.777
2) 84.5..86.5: 0.812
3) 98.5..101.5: 1.34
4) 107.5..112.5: 1.48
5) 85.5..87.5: 0.837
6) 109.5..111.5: 1.49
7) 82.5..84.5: 0.789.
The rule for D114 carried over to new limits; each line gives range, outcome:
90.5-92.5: 1.05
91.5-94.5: 1.12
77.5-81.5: 0.8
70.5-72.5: 1.07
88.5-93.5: 1.03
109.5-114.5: 1.49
